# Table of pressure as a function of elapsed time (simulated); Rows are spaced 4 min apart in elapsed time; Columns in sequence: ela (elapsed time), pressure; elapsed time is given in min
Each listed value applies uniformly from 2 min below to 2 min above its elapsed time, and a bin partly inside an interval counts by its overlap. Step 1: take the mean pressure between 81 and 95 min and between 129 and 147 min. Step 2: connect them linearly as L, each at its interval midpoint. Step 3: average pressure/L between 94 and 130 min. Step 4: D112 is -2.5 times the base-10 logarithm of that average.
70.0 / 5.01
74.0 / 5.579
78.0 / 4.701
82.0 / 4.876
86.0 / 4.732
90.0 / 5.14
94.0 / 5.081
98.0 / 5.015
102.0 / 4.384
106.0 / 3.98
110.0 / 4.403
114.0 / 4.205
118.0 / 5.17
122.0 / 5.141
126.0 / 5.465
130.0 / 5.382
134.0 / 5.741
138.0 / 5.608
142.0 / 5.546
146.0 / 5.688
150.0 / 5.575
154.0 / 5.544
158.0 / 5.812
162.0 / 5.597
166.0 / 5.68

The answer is 0.106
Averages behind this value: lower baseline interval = 4.95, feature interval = 4.78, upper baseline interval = 5.6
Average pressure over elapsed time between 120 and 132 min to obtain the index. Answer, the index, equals 5.33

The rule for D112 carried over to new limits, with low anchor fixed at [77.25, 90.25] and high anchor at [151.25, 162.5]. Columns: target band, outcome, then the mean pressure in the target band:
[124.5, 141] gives -0.033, 5.55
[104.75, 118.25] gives 0.179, 4.37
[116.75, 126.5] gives 0.006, 5.23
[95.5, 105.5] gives 0.093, 4.61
